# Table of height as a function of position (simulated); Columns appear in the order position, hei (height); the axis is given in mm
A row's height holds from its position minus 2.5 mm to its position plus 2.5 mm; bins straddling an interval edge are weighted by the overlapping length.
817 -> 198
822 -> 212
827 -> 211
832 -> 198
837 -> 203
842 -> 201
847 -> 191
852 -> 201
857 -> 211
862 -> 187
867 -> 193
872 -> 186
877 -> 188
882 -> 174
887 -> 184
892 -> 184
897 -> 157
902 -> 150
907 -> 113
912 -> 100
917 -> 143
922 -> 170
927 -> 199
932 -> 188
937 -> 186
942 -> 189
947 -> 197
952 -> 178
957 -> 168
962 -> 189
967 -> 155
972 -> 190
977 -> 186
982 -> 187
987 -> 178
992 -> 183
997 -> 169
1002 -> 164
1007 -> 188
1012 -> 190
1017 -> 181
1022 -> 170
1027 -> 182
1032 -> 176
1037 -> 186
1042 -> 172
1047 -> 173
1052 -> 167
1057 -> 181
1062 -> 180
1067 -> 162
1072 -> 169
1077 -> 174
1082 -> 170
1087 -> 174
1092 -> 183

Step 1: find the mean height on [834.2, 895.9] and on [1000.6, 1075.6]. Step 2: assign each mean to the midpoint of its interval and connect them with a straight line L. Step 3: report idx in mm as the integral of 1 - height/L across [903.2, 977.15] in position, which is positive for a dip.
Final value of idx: 6.1 mm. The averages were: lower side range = 191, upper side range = 176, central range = 169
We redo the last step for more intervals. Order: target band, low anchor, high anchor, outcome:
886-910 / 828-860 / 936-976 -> 4.6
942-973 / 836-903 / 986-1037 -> 0.3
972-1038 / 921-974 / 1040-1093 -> -0.8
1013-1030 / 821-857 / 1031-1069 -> 0.0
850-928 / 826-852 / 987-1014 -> 9.4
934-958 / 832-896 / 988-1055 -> -0.1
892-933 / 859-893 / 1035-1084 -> 6.7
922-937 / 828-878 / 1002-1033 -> 0.0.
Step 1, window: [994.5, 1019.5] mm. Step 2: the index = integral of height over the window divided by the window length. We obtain 178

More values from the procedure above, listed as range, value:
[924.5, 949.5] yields 192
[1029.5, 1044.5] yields 178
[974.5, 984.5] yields 186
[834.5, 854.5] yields 199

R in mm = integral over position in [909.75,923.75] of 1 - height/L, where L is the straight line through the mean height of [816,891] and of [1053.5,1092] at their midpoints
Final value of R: 3.9 mm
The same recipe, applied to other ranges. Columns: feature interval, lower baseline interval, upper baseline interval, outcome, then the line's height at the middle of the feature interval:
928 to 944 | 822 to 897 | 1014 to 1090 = -0.25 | 186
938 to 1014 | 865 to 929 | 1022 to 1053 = -4.45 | 171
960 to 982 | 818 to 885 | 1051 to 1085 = 0.29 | 183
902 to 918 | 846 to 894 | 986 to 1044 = 5.61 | 187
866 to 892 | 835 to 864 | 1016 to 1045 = 1.49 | 196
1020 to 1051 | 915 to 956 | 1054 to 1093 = -0.07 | 176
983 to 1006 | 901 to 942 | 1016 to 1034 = -0.52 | 171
